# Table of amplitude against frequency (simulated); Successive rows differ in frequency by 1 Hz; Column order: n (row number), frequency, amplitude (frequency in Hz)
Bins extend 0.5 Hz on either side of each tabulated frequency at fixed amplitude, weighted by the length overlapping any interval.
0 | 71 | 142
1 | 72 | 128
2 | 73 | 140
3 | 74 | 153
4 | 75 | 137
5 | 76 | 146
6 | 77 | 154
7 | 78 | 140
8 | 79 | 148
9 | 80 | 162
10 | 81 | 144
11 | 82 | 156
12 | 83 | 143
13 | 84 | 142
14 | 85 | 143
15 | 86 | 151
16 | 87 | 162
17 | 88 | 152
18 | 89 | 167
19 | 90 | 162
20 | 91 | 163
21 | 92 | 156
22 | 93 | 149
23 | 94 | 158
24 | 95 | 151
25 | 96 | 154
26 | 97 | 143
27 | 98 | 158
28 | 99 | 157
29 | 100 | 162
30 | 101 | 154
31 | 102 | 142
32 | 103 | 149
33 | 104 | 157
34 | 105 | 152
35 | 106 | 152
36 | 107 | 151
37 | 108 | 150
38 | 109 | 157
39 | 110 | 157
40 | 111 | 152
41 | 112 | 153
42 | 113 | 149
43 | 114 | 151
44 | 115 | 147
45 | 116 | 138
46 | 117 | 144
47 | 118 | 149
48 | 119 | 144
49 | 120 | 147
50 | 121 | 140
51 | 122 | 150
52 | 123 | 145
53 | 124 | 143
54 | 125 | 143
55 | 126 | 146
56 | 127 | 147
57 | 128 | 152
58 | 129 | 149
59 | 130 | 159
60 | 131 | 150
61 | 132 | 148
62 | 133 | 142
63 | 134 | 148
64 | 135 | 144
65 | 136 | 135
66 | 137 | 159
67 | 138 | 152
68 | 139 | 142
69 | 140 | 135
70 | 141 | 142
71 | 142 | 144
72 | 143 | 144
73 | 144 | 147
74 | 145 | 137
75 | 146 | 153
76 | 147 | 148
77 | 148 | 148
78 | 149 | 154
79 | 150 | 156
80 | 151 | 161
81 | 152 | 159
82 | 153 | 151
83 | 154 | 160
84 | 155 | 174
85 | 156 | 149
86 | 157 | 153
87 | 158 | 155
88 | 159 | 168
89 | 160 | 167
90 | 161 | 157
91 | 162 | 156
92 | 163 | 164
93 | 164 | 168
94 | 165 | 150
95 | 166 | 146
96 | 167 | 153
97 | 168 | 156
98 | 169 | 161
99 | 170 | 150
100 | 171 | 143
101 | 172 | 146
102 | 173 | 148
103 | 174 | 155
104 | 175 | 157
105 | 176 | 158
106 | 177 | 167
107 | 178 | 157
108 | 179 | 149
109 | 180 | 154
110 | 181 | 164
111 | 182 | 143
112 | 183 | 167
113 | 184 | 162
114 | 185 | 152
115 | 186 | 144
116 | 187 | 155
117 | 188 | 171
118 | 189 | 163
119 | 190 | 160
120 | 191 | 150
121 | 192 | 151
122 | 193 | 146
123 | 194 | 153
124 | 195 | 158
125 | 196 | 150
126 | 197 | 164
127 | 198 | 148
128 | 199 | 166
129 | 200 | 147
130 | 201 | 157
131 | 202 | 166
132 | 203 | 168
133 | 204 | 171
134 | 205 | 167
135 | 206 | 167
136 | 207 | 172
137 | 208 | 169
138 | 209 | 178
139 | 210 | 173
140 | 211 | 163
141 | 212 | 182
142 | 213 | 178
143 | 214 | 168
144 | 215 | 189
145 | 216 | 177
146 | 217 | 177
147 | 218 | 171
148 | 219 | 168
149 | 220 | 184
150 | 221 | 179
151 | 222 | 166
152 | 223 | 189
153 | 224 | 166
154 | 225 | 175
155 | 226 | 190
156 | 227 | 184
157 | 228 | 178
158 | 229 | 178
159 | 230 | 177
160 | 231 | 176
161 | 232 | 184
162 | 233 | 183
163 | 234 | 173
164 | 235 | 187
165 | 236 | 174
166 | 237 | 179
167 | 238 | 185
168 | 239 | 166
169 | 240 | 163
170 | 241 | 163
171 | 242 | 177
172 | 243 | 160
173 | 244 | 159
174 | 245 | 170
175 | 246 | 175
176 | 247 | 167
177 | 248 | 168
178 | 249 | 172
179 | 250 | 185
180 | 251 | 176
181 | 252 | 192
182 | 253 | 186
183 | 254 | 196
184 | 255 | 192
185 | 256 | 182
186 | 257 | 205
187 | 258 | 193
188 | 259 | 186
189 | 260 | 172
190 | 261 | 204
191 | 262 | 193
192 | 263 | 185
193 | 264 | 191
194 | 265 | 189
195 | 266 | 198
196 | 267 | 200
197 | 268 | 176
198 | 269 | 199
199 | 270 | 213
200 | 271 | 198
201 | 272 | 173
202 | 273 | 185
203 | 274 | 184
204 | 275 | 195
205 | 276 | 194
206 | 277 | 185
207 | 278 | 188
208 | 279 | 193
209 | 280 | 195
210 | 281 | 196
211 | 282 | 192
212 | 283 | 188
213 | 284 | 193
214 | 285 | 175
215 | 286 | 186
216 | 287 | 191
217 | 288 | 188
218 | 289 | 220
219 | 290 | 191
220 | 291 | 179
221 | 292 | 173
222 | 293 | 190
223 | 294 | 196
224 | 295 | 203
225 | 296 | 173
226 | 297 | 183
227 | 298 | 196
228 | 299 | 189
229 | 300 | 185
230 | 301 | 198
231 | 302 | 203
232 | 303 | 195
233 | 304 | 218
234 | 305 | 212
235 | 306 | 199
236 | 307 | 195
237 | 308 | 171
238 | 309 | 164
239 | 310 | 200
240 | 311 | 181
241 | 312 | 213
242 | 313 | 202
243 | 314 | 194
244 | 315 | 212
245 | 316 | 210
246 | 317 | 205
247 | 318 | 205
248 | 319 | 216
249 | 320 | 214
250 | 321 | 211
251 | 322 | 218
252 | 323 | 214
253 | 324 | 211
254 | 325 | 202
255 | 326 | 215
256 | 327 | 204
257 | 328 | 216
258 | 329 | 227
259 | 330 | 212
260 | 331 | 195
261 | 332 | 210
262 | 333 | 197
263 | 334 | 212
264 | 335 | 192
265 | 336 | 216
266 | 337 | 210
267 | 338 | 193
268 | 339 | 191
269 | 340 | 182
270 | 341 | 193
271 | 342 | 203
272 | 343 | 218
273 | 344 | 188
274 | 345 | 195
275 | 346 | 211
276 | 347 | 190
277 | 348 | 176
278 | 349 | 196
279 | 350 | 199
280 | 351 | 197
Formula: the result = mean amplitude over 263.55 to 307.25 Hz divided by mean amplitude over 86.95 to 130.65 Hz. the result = 1.27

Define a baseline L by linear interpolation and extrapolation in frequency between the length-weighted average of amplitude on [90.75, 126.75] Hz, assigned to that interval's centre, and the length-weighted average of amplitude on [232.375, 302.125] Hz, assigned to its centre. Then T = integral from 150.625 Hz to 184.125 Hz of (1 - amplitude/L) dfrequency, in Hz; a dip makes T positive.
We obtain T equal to 1.4 Hz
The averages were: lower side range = 150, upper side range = 186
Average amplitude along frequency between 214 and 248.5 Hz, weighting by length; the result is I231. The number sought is 175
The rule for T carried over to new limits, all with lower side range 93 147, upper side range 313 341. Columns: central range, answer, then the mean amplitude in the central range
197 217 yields 0.48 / 169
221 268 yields 0.73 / 181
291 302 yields 0.51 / 189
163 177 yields 0.73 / 154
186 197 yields 0.85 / 156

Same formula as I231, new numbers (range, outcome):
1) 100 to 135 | 149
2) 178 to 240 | 168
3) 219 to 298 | 184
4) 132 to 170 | 152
